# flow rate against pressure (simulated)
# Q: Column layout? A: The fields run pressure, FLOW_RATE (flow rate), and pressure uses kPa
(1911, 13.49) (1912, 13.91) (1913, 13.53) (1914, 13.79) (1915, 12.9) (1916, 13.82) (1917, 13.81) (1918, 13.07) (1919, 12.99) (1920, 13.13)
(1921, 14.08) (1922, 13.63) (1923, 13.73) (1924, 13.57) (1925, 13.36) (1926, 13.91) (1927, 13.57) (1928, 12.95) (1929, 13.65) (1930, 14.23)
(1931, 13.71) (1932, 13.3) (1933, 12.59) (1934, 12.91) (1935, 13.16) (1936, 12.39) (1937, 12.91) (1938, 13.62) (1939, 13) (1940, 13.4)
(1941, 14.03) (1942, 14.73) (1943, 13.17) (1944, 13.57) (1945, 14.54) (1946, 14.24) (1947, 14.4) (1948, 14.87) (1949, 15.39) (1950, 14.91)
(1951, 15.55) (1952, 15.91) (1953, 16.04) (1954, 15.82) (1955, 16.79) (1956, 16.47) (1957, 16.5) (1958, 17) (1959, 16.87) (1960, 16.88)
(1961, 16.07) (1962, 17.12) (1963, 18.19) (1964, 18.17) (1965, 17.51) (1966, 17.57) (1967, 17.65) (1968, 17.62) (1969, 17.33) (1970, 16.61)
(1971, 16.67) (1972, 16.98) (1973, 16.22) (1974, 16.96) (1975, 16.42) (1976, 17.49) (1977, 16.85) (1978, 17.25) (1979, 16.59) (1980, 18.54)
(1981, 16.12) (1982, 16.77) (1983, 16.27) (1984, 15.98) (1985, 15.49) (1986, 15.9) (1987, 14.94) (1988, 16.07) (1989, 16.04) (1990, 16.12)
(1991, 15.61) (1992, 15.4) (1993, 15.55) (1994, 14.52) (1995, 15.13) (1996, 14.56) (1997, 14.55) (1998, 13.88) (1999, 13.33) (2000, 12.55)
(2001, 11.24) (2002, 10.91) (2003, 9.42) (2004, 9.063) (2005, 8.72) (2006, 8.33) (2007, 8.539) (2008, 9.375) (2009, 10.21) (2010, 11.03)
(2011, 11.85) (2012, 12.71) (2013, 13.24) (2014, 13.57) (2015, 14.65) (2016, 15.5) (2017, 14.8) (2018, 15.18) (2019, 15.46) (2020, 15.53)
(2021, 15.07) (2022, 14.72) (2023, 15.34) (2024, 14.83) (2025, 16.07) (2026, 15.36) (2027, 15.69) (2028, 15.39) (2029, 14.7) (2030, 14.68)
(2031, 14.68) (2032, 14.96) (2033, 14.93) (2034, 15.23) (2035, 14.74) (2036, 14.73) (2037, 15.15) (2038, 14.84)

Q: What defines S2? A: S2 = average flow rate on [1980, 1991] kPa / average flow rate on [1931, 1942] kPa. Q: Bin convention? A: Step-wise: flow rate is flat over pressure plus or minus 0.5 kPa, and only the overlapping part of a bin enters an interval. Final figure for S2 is 1.21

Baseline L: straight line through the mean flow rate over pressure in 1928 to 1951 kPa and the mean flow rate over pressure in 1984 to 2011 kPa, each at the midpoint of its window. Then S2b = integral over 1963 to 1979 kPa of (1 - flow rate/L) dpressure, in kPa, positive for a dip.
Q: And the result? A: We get -4.58 kPa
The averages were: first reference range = 13.8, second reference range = 13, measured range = 17.2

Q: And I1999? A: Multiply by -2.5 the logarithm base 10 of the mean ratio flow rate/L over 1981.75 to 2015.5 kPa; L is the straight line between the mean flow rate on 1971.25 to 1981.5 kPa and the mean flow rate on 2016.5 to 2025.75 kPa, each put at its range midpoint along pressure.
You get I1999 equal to 0.21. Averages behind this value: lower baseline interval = 16.9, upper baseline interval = 15.2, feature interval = 13.3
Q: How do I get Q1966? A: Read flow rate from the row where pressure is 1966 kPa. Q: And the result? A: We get 17.57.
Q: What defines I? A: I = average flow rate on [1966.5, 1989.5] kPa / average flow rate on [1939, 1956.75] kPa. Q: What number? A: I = 1.1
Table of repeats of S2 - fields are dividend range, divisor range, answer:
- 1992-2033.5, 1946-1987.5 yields 0.81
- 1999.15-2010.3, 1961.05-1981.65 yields 0.58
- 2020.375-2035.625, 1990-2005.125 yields 1.15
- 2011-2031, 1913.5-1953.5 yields 1.07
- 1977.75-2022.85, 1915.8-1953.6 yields 1.00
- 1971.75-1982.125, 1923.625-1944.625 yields 1.26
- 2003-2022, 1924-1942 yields 0.92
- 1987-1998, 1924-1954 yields 1.09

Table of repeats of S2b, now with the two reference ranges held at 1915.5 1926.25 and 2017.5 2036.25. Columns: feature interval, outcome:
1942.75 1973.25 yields -4.6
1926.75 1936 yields 0.3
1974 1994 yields -2.4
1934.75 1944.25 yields 0.3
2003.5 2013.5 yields 3.1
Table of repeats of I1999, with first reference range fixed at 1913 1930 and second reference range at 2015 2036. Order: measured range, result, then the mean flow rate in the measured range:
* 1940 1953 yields -0.054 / 14.6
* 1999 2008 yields 0.422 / 10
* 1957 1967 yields -0.215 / 17.2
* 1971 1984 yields -0.171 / 16.8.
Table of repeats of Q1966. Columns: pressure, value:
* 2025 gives 16.07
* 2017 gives 14.8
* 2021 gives 15.07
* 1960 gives 16.88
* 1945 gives 14.54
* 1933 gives 12.59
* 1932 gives 13.3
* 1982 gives 16.77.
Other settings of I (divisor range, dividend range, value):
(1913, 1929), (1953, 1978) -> 1.26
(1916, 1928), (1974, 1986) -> 1.23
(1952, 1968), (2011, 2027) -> 0.87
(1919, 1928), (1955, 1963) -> 1.24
